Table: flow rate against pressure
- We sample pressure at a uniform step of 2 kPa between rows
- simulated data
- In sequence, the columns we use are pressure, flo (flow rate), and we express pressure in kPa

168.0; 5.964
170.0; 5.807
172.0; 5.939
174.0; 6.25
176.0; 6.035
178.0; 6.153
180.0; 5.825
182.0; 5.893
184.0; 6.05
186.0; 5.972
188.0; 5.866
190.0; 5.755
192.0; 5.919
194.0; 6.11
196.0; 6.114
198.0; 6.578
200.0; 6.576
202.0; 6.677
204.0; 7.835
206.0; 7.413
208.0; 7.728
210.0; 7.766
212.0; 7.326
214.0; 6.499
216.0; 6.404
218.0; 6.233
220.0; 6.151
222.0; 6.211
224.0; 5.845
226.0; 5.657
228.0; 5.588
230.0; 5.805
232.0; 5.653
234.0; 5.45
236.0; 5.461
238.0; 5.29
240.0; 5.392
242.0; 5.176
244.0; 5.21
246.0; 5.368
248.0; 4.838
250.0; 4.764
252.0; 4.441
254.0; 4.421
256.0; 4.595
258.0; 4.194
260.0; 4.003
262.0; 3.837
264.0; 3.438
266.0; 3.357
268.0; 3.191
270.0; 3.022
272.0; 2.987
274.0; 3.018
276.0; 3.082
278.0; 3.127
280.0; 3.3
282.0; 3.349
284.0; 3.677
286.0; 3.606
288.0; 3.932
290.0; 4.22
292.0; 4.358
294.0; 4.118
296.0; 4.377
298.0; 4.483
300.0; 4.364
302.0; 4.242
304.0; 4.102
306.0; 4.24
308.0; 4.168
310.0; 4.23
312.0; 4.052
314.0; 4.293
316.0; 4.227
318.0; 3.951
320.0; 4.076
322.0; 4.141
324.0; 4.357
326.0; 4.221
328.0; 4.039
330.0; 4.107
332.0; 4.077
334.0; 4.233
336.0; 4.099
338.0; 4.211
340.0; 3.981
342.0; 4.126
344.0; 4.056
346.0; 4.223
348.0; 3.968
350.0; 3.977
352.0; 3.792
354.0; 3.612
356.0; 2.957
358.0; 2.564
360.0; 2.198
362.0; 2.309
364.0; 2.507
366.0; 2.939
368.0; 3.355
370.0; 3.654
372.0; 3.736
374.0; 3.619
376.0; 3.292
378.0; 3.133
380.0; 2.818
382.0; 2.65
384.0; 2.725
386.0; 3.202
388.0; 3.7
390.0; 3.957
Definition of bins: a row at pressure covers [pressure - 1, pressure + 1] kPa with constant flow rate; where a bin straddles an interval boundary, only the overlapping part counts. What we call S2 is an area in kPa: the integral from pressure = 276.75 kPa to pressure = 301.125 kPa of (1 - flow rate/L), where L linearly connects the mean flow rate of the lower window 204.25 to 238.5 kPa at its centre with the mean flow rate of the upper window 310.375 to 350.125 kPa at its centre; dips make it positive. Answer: 5.10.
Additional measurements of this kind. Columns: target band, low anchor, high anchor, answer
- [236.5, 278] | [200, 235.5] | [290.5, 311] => 9.9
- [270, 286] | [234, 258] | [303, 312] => 4.6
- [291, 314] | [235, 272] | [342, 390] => -1.9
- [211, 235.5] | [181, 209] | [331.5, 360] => -0.4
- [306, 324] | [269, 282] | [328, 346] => -2.0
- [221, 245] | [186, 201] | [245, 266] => -2.8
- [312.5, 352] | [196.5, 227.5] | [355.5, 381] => -2.8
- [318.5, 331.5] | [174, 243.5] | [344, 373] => -0.7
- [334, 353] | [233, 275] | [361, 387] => -3.7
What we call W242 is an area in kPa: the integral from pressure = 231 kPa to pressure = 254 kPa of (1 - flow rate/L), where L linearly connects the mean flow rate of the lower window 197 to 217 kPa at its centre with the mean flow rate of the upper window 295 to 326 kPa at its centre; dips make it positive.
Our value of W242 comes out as 3.6 kPa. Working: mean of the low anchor 7.08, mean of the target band 5.15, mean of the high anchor 4.22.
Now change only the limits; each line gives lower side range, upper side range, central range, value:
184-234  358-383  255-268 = 3.5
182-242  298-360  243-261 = 2.7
